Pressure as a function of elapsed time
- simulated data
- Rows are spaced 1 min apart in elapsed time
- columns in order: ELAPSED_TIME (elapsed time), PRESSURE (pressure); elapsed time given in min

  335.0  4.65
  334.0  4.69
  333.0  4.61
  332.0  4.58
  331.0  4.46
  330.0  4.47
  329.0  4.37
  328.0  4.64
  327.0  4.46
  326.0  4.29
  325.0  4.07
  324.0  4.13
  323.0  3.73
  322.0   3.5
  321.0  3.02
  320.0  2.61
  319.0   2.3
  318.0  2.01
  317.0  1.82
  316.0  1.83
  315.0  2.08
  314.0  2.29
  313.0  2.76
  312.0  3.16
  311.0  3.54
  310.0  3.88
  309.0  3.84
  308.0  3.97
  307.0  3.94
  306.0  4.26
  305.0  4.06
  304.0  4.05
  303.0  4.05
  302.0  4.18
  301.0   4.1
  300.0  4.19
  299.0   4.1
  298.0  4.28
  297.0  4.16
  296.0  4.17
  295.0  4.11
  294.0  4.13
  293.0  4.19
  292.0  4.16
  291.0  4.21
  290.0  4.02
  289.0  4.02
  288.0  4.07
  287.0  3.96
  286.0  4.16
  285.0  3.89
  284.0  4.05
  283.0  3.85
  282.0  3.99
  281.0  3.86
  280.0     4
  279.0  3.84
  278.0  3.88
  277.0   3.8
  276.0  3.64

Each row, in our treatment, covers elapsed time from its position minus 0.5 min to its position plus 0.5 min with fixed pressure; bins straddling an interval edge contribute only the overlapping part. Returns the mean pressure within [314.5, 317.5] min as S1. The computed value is 1.91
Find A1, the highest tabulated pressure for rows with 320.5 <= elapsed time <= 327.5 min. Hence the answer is 4.46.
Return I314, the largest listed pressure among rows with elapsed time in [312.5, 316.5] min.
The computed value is 2.76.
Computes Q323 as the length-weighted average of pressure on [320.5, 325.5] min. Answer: 3.69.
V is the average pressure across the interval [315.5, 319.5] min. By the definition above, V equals 1.99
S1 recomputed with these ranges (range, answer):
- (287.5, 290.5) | 4.04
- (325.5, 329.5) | 4.44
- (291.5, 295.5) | 4.15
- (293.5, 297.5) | 4.14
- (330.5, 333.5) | 4.55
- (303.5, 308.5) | 4.06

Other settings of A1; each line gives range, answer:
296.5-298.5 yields 4.28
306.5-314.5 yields 3.97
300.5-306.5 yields 4.26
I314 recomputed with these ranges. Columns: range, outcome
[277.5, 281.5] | 4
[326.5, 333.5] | 4.64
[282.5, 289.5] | 4.16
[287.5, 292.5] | 4.21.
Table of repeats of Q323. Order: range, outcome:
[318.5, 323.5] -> 3.03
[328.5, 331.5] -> 4.43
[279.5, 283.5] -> 3.92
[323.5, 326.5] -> 4.16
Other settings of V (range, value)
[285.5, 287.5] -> 4.06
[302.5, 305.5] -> 4.05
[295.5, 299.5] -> 4.18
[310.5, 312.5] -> 3.35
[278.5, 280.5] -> 3.92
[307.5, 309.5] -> 3.91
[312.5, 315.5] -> 2.38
